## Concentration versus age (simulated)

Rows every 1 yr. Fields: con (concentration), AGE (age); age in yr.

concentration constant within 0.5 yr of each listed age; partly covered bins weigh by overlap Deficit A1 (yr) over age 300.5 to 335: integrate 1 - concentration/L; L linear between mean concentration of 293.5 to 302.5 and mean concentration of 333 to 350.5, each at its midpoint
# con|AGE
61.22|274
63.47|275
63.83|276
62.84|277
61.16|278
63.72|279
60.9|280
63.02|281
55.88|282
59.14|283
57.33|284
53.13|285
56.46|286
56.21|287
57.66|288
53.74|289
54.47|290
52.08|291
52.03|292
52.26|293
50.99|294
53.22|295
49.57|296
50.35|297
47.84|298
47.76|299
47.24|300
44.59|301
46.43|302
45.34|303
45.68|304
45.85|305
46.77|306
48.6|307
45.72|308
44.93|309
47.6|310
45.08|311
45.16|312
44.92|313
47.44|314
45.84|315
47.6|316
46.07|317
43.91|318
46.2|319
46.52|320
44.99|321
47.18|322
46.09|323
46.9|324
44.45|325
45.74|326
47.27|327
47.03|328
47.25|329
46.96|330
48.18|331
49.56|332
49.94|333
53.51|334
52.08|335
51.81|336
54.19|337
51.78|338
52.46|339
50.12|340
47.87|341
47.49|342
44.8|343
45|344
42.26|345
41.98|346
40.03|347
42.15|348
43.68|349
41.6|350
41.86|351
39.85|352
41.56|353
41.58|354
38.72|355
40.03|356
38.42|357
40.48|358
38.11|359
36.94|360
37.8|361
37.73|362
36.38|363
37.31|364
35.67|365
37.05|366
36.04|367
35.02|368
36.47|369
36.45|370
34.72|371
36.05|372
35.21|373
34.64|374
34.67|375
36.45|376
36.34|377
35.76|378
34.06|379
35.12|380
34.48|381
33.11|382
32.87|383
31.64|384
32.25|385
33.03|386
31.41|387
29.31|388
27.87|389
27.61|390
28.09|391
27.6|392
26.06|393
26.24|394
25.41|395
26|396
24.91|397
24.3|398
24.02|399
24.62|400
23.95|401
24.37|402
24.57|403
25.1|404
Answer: 1.0 yr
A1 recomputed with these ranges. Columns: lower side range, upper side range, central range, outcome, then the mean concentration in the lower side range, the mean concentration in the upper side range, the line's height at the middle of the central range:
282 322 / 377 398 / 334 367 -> -3.7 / 49.2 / 30.1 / 38.4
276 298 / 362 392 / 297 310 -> 1.3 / 56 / 33.9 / 52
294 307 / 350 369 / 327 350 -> -3.2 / 47.7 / 38.4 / 41.7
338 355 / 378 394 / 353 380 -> 0.3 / 44.1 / 31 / 37.4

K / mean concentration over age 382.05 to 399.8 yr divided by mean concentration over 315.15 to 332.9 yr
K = 0.6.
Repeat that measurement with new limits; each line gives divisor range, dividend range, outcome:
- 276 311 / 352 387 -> 0.69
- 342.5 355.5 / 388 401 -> 0.62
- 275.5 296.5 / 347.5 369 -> 0.69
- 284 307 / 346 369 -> 0.77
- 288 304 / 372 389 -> 0.67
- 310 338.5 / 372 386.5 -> 0.72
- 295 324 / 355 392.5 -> 0.74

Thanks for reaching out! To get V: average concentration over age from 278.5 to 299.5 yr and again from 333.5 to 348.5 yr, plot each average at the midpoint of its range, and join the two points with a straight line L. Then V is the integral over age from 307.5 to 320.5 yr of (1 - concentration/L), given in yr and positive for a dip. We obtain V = 1.4 yr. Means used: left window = 54.7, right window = 47.8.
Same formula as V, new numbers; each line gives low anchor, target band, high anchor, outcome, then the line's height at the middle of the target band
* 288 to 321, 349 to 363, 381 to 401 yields -1.3 yr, 36.2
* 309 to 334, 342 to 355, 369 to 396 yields -0.6 yr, 40.2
